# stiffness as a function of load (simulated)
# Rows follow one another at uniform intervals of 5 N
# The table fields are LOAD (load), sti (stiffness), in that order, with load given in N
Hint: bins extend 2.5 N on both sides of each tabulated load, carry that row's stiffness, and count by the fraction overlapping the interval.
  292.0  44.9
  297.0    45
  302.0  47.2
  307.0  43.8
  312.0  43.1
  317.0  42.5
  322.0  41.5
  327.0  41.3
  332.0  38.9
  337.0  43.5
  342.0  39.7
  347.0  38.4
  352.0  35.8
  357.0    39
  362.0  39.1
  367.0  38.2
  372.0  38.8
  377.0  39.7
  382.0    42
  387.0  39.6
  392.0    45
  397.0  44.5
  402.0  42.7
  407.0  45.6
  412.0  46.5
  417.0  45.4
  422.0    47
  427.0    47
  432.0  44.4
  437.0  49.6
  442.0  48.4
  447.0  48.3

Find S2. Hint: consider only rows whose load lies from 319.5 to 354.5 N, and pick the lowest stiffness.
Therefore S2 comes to 35.8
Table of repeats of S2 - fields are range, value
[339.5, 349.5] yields 38.4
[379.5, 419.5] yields 39.6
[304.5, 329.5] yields 41.3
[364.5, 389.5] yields 38.2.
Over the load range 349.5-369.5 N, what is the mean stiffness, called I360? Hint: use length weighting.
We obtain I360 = 38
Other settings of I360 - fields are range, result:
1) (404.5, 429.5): 46.3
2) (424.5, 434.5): 45.7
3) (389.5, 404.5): 44.1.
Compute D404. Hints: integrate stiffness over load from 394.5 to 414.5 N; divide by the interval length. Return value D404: 44.8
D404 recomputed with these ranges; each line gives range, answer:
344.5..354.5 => 37.1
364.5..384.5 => 39.7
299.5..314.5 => 44.7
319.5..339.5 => 41.3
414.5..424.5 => 46.2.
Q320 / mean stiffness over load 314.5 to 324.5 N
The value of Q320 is 42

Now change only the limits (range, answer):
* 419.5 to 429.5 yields 47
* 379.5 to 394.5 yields 42.2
